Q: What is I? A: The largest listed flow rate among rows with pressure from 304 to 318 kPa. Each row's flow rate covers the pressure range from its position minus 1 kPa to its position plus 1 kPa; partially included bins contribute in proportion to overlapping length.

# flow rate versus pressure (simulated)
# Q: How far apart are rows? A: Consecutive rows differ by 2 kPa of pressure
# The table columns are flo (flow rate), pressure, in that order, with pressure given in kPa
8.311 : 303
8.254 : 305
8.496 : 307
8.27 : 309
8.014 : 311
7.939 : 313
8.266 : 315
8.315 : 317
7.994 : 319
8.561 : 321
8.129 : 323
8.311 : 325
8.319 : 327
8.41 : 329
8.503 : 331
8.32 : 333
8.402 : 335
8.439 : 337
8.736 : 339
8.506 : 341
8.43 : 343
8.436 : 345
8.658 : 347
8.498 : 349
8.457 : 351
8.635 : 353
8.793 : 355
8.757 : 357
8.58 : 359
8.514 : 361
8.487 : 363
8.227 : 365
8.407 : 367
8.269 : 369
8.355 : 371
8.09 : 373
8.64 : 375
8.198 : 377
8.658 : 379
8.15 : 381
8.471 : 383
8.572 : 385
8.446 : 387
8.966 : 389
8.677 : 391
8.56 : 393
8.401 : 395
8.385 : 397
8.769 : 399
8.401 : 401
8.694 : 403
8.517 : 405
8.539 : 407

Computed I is 8.496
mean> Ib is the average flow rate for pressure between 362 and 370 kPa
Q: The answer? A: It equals 8.35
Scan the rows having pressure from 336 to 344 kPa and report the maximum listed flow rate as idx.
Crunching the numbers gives 8.736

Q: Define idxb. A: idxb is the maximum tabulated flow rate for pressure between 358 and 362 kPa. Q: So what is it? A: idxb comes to 8.58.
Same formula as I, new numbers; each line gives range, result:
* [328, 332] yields 8.503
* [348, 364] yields 8.793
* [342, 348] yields 8.658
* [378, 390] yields 8.966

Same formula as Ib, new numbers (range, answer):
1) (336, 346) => 8.51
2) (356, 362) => 8.62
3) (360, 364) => 8.5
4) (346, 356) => 8.61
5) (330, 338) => 8.42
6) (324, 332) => 8.39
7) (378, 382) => 8.4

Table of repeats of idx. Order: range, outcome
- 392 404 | 8.769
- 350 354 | 8.635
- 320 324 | 8.561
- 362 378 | 8.64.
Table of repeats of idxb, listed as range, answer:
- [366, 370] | 8.407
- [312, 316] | 8.266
